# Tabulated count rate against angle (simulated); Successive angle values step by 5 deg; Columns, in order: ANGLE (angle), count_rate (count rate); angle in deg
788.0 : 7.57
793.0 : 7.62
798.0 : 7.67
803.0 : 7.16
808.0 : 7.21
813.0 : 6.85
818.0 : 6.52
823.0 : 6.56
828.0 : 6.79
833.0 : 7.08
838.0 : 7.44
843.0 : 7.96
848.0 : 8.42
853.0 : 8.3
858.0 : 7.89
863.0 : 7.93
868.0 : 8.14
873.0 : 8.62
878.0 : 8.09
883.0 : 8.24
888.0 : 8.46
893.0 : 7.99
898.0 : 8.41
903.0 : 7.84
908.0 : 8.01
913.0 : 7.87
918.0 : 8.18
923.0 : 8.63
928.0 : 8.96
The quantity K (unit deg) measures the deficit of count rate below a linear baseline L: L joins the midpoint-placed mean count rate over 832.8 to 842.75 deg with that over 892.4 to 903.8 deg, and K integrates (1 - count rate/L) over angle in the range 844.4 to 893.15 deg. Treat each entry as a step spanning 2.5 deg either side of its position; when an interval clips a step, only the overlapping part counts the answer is -2.6 deg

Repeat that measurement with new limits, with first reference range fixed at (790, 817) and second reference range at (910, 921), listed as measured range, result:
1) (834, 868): -1.6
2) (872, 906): -1.5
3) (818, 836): 1.6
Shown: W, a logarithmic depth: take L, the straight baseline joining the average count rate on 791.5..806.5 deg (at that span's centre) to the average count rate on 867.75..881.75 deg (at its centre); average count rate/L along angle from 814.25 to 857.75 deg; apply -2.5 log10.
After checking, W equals 0.07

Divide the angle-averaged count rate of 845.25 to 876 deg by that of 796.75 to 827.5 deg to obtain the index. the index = 1.2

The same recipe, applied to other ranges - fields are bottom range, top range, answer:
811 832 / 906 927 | 1.23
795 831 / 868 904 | 1.18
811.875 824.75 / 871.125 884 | 1.25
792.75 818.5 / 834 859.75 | 1.11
